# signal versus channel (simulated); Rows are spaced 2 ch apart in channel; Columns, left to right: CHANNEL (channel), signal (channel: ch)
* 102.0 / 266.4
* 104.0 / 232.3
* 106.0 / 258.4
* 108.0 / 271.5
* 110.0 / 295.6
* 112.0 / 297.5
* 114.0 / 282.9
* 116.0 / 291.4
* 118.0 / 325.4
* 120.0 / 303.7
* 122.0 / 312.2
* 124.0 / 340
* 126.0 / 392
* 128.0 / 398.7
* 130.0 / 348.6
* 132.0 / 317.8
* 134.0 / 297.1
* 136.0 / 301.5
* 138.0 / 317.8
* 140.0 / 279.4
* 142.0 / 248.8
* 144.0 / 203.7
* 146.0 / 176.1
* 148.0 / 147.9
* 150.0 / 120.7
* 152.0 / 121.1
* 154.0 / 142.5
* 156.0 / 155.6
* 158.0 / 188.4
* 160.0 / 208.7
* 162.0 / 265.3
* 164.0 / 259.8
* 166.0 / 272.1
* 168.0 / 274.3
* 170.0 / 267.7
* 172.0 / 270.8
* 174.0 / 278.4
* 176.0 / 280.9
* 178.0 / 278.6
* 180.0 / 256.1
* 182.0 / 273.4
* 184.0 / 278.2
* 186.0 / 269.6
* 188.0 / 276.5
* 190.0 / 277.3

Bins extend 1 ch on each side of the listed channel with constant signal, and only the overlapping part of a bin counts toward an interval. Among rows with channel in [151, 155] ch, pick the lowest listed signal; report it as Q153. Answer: 121.1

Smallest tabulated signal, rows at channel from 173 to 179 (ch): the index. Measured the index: 278.4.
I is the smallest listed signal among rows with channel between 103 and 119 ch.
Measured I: 232.3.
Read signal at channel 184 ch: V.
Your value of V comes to 278.2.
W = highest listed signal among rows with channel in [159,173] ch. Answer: 274.3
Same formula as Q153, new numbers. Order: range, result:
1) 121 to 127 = 312.2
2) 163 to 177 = 259.8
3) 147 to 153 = 120.7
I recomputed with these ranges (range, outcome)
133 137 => 297.1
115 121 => 291.4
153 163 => 142.5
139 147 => 176.1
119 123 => 303.7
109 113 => 295.6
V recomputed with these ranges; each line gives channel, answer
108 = 271.5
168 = 274.3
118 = 325.4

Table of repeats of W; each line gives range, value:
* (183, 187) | 278.2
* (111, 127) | 392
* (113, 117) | 291.4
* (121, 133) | 398.7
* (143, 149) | 203.7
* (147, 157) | 155.6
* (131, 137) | 317.8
